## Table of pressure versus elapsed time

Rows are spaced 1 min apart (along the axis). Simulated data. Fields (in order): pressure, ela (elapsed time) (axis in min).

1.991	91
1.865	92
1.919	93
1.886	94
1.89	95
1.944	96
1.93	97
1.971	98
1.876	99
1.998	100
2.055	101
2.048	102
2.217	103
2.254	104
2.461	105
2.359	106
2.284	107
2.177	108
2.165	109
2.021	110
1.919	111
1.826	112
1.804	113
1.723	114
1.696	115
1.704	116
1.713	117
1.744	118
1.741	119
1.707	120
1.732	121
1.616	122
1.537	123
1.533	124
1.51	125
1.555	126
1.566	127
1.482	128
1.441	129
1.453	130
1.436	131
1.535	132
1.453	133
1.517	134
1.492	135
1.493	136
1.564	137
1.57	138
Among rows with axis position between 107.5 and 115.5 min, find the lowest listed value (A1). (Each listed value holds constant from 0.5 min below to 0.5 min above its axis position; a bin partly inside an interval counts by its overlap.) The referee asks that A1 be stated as 1.696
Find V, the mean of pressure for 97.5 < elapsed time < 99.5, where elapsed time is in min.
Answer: 1.92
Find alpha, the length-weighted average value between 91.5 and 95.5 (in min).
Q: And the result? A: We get 1.89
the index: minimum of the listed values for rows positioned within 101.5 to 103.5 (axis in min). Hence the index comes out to 2.048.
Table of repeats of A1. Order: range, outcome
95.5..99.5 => 1.876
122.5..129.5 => 1.441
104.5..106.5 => 2.359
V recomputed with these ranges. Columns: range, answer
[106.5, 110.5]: 2.16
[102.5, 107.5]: 2.31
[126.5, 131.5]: 1.48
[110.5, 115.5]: 1.79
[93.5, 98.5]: 1.92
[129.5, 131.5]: 1.44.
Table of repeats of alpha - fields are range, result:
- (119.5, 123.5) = 1.65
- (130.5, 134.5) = 1.49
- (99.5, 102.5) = 2.03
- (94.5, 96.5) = 1.92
